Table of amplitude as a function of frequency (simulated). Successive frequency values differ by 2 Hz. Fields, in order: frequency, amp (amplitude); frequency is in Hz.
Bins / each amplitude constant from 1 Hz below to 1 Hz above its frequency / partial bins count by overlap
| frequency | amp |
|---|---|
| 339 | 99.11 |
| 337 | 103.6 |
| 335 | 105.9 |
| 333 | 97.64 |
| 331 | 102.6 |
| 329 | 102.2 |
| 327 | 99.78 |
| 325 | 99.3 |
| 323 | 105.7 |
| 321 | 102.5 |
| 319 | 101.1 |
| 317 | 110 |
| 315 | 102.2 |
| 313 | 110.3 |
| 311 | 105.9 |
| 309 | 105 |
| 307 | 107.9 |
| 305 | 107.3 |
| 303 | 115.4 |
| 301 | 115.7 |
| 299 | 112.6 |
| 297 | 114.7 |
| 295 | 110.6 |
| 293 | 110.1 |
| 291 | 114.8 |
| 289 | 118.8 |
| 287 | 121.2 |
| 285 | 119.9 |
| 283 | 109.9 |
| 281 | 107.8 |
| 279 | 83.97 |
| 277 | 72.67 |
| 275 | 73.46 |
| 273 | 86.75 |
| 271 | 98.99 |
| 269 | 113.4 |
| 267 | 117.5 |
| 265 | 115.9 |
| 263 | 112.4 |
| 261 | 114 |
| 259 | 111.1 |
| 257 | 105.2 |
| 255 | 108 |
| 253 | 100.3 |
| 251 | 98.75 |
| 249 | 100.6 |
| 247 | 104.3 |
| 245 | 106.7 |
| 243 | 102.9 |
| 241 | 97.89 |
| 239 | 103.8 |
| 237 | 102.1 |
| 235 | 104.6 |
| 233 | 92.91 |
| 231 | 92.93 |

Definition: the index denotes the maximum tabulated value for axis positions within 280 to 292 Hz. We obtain 121.2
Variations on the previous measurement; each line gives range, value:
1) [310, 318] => 110.3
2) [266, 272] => 117.5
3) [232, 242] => 104.6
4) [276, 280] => 83.97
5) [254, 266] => 115.9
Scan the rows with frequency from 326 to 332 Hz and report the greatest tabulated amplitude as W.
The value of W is 102.6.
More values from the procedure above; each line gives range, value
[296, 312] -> 115.7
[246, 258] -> 108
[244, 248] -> 106.7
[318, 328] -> 105.7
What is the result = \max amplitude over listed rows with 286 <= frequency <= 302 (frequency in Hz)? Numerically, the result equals 121.2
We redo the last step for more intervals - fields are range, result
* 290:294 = 114.8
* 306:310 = 107.9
